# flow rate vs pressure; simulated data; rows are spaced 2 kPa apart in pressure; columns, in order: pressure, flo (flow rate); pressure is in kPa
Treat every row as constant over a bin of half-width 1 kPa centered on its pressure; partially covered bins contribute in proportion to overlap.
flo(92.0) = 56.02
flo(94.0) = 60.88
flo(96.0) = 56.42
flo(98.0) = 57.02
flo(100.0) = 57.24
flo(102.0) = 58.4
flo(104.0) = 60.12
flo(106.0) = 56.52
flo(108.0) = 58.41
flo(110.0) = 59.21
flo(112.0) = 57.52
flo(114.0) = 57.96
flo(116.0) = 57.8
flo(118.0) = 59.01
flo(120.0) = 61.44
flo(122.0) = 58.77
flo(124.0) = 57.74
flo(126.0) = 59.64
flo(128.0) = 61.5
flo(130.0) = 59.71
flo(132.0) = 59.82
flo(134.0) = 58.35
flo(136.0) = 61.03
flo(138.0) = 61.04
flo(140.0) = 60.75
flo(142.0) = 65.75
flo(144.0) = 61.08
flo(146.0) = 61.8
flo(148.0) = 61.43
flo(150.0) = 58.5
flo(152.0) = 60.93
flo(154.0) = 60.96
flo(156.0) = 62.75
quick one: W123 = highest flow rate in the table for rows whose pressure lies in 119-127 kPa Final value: 61.44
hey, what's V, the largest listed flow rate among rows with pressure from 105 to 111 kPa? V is 59.21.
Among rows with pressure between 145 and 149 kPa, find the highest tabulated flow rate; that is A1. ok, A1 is 61.8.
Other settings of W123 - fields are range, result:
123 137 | 61.5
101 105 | 60.12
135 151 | 65.75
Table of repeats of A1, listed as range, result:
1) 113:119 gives 59.01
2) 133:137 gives 61.03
